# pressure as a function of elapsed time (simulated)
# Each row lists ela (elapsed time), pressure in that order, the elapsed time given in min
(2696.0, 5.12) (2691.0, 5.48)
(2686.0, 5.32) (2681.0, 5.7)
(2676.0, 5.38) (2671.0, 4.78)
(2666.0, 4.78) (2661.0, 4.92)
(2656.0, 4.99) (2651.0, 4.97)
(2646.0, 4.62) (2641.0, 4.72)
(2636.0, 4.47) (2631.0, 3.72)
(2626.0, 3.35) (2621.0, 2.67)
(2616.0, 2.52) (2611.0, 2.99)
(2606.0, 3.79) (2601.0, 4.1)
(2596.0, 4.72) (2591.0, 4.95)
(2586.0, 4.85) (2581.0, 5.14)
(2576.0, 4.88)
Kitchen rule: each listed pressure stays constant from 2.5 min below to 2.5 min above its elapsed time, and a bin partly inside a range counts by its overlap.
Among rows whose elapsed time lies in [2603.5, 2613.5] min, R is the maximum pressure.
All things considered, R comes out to 3.79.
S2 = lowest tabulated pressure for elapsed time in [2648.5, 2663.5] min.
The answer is 4.92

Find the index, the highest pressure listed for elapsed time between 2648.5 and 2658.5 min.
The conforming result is 4.99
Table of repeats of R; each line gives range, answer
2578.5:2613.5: 5.14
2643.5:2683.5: 5.7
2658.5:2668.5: 4.92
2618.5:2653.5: 4.97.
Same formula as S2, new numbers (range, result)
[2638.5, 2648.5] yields 4.62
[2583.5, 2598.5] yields 4.72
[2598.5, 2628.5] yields 2.52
